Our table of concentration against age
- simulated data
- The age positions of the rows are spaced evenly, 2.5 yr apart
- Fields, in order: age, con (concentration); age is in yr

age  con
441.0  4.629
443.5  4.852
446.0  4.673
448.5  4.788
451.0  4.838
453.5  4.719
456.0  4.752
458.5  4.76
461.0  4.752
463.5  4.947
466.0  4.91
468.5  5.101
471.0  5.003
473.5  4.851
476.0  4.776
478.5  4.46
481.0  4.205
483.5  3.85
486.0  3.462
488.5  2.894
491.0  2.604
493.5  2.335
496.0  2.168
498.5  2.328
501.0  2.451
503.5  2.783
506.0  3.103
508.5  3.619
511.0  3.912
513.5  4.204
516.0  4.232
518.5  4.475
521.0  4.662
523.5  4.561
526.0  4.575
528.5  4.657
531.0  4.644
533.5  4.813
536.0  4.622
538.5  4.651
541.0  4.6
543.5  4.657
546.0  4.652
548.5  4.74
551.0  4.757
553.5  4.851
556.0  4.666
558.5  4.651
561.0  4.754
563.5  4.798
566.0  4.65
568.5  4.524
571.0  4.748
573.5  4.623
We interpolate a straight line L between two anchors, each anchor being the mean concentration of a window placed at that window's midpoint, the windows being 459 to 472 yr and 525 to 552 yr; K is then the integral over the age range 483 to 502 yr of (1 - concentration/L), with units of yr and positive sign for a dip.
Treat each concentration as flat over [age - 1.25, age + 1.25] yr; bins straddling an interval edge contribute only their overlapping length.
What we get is 8.3 yr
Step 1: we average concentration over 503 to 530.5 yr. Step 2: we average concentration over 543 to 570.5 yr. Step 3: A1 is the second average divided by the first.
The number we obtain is 1.14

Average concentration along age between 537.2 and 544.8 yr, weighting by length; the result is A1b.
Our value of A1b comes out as 4.64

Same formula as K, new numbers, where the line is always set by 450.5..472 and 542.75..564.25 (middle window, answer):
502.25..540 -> 4.2 yr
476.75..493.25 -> 4.4 yr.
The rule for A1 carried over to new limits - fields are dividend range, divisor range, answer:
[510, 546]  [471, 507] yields 1.35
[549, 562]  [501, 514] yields 1.40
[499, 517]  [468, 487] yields 0.77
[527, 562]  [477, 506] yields 1.53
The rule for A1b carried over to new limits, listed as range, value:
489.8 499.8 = 2.36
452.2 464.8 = 4.79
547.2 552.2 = 4.75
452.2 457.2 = 4.74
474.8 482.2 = 4.48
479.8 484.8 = 4.02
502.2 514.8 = 3.52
